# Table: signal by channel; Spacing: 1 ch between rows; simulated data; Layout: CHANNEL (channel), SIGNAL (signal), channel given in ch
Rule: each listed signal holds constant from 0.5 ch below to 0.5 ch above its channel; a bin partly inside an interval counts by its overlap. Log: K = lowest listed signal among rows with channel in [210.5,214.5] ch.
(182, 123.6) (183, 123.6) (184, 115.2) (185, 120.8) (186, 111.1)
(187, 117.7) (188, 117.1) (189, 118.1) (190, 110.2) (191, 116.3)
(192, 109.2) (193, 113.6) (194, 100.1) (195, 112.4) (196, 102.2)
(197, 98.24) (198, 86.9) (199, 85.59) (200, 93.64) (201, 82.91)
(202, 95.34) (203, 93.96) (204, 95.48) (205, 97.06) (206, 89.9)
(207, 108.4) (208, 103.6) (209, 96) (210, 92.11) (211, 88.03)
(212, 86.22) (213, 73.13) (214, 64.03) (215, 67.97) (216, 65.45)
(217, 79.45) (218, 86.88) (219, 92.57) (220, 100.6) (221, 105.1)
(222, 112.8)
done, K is 64.03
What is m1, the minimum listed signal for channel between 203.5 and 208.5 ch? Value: 89.9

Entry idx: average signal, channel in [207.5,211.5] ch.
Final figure 94.9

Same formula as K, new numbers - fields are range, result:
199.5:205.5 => 82.91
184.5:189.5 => 111.1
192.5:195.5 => 100.1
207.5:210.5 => 92.11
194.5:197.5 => 98.24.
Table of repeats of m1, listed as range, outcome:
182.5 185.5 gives 115.2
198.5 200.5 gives 85.59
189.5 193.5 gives 109.2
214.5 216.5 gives 65.45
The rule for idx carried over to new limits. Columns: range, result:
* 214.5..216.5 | 66.7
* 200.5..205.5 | 93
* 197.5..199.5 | 86.2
